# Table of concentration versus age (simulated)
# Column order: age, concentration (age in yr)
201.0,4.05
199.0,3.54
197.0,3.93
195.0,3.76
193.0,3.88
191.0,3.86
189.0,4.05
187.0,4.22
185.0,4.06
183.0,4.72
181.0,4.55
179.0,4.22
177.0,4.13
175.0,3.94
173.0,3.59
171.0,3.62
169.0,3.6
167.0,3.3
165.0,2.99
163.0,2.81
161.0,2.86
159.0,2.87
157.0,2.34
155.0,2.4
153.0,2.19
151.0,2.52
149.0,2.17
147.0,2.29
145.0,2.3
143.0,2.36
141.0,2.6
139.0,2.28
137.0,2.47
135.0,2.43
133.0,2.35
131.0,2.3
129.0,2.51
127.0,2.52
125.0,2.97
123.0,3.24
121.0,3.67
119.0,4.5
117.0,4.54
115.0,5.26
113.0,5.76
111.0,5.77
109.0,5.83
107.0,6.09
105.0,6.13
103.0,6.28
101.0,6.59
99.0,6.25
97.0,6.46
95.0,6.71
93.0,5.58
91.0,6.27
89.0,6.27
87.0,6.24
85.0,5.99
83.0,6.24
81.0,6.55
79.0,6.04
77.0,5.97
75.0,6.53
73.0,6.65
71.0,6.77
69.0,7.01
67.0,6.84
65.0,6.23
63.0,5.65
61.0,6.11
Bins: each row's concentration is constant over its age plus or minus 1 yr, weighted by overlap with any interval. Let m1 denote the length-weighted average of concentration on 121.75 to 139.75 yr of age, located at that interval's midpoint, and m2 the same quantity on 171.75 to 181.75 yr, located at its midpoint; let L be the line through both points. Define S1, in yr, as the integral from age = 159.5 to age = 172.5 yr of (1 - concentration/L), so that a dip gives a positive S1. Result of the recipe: 1.8 yr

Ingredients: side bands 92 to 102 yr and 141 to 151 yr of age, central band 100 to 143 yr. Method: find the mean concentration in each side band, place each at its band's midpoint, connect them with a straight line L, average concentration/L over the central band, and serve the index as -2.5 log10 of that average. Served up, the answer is 0.10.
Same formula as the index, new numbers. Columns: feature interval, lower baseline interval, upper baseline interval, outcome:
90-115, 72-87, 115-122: -0.19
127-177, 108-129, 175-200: 0.46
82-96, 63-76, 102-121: -0.02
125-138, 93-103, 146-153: 0.44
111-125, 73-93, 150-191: 0.15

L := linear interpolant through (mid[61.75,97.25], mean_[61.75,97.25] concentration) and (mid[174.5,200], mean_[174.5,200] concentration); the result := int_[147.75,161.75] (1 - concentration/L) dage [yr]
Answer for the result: 6.71 yr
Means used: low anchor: 6.33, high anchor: 4.07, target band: 2.47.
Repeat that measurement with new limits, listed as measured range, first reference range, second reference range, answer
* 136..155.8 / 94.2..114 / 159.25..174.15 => 8.7 yr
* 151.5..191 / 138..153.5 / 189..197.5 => -3.7 yr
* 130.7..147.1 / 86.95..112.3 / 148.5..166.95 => 6.0 yr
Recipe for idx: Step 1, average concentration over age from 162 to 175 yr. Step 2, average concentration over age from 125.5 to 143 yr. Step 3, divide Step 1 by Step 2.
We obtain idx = 1.4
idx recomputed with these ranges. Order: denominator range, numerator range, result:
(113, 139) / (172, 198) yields 1.24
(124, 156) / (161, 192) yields 1.58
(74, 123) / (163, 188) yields 0.66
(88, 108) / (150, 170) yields 0.45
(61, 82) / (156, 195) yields 0.57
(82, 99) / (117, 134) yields 0.50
